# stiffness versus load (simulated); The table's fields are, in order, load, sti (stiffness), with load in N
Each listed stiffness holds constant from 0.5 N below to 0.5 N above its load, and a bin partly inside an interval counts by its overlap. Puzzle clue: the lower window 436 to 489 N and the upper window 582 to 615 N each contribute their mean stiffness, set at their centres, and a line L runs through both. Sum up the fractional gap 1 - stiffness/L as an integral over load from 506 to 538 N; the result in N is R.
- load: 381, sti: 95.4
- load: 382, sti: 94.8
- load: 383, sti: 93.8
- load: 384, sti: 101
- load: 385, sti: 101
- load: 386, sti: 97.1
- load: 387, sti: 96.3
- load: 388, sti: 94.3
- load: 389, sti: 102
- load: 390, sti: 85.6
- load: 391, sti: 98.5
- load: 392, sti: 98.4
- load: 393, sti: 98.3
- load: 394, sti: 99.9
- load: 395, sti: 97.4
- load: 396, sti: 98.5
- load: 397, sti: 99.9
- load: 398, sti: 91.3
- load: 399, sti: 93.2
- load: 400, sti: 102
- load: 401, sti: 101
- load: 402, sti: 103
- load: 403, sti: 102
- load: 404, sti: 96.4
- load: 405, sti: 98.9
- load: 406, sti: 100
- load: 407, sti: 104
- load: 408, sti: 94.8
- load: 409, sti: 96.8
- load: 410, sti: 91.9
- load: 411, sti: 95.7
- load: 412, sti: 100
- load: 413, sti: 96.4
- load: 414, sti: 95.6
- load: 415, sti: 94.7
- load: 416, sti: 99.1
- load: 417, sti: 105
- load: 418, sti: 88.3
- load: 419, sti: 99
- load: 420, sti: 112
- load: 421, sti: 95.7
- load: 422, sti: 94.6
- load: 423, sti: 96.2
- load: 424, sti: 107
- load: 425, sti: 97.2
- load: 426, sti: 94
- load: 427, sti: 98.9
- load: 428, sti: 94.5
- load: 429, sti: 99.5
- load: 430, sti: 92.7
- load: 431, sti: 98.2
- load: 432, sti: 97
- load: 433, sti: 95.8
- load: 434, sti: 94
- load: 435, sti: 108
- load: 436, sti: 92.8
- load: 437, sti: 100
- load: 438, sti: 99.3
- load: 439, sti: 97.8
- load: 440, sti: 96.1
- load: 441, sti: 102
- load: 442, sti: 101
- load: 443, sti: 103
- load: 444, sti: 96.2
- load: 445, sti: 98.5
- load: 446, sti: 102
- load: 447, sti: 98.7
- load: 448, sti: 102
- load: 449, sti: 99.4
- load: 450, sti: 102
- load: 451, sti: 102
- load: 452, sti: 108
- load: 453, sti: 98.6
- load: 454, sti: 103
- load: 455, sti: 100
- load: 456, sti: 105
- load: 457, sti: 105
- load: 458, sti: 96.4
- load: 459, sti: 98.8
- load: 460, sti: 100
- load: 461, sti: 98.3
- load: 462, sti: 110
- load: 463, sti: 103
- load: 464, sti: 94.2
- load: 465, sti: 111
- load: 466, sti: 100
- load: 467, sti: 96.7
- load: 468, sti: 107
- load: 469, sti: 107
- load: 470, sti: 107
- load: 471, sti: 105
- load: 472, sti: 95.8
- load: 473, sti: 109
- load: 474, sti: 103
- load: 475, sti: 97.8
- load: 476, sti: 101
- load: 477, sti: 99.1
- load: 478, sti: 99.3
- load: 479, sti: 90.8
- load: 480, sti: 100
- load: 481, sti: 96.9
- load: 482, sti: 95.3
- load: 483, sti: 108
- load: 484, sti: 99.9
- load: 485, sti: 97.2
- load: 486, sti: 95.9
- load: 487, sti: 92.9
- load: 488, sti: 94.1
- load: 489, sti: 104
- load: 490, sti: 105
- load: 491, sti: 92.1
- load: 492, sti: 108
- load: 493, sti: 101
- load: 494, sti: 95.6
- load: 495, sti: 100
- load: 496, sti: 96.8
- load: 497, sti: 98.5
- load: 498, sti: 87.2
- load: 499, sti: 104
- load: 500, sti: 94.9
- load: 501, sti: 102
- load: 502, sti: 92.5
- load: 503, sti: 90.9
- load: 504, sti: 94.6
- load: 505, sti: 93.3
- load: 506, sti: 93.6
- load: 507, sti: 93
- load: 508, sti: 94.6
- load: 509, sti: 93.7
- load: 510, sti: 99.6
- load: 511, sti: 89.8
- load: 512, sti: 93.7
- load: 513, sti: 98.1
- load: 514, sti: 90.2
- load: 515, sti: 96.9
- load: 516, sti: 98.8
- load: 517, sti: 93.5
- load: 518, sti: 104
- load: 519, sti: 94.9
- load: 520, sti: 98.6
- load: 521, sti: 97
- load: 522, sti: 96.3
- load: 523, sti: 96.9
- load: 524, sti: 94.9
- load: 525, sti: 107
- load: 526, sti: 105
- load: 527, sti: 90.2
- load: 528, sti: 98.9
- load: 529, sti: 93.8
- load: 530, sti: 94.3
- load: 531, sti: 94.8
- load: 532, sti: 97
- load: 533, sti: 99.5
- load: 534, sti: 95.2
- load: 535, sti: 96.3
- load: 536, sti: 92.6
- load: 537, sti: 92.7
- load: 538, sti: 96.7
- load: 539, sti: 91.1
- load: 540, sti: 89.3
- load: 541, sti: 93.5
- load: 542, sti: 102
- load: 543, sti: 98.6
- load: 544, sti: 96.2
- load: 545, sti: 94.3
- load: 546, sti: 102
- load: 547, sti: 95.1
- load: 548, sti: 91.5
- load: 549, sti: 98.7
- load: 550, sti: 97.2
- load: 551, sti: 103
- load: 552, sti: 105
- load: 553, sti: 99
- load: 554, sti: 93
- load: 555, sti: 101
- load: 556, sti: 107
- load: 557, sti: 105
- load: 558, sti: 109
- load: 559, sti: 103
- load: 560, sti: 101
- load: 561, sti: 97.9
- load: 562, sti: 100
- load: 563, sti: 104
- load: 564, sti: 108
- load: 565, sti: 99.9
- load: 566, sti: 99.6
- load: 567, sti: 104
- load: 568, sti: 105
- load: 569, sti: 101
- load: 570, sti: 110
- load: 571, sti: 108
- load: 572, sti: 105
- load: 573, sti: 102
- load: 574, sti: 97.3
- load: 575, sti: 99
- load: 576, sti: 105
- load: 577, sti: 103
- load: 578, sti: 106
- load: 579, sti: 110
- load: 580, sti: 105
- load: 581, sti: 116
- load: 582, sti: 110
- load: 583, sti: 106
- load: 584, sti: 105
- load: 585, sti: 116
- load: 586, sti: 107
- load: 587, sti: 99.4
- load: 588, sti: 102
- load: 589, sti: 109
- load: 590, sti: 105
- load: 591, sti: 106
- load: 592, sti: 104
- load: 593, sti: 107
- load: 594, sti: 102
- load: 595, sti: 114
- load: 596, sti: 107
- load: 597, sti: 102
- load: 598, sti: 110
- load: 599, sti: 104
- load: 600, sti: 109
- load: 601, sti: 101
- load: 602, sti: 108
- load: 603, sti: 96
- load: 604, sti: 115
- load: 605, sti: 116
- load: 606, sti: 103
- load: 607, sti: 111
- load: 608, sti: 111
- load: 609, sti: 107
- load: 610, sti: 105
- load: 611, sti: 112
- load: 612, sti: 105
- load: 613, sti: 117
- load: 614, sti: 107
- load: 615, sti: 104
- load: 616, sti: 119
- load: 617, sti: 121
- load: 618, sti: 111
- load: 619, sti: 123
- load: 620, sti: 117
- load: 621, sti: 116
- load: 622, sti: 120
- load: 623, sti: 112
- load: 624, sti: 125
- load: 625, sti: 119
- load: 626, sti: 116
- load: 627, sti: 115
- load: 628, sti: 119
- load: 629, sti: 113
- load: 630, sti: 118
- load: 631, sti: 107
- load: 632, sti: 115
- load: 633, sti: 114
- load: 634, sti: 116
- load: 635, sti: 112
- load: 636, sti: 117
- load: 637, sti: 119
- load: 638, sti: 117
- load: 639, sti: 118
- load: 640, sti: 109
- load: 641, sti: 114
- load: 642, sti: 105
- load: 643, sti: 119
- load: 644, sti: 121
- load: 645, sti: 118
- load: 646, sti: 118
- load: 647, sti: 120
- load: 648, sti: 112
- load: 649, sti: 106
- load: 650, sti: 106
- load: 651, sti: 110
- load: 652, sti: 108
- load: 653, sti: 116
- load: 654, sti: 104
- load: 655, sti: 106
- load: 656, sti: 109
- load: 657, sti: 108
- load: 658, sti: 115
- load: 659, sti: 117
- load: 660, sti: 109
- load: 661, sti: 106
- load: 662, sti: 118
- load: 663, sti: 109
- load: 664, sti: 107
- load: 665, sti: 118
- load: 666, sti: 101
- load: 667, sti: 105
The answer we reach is 2.25 N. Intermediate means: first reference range 101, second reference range 107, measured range 96.2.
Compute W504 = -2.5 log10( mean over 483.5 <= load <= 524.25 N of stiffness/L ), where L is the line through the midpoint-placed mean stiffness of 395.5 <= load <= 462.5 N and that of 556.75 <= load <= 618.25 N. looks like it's 0.07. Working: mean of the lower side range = 99.1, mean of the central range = 96.6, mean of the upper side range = 106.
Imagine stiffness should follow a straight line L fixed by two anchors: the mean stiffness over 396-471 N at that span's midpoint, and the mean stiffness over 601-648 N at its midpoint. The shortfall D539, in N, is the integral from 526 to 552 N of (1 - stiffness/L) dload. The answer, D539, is 2.7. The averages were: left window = 99.6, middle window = 96.1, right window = 114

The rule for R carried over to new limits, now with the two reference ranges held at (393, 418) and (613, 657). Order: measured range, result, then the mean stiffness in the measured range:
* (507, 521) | 1.31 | 95.8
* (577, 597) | 0.69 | 107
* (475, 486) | 0.50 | 98.6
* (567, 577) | 0.56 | 104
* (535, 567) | 2.75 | 99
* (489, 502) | 0.70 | 98.7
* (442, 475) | -0.07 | 102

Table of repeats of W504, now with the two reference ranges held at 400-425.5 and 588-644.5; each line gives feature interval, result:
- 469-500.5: 0.04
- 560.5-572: 0.05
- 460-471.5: -0.01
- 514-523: 0.09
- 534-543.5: 0.13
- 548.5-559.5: 0.06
